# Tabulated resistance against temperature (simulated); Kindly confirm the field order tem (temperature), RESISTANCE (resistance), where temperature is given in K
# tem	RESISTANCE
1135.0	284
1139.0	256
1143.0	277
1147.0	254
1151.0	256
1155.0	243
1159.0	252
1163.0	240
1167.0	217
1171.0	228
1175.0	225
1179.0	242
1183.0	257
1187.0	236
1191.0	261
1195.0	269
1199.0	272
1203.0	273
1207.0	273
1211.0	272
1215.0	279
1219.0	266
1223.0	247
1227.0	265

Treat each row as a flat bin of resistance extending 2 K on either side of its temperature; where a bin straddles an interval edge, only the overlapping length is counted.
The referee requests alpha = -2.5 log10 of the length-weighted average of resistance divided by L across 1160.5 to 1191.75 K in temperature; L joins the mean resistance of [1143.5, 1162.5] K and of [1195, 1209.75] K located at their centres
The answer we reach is 0.105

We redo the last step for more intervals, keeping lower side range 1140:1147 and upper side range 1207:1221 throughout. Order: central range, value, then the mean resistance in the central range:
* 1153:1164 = 0.097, 245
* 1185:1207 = 0.032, 263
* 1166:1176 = 0.201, 224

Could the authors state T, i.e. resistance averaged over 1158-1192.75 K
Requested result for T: 239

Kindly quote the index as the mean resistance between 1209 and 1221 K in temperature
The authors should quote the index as 272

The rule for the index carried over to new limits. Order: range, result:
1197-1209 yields 273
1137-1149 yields 262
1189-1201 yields 267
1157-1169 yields 236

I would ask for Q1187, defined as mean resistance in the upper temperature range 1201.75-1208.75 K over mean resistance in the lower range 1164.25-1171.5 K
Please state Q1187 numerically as 1.2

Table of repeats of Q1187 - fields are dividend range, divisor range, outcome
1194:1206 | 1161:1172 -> 1.19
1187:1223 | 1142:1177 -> 1.10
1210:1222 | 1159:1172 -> 1.16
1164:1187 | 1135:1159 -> 0.90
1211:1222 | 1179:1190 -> 1.09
